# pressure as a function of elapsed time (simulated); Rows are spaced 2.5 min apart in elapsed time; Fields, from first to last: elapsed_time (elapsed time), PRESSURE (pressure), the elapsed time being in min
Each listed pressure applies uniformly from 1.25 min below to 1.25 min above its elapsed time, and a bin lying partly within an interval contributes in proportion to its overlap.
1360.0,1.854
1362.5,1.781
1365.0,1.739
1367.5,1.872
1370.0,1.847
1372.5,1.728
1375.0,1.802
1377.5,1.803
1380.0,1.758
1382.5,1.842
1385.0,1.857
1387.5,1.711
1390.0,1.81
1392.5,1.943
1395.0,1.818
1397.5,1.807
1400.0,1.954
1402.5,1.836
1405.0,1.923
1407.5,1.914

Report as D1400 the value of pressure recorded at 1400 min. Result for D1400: 1.954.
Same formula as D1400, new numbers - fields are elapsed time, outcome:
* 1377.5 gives 1.803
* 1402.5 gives 1.836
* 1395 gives 1.818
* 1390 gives 1.81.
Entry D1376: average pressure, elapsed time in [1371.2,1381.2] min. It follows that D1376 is 1.77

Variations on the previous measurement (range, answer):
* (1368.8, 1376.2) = 1.79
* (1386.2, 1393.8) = 1.82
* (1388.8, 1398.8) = 1.85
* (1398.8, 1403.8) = 1.89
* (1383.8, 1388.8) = 1.78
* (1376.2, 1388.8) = 1.79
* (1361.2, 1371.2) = 1.81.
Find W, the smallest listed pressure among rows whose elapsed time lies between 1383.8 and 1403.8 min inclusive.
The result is 1.711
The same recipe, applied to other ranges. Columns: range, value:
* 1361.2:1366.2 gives 1.739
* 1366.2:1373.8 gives 1.728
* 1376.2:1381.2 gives 1.758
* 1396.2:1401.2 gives 1.807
